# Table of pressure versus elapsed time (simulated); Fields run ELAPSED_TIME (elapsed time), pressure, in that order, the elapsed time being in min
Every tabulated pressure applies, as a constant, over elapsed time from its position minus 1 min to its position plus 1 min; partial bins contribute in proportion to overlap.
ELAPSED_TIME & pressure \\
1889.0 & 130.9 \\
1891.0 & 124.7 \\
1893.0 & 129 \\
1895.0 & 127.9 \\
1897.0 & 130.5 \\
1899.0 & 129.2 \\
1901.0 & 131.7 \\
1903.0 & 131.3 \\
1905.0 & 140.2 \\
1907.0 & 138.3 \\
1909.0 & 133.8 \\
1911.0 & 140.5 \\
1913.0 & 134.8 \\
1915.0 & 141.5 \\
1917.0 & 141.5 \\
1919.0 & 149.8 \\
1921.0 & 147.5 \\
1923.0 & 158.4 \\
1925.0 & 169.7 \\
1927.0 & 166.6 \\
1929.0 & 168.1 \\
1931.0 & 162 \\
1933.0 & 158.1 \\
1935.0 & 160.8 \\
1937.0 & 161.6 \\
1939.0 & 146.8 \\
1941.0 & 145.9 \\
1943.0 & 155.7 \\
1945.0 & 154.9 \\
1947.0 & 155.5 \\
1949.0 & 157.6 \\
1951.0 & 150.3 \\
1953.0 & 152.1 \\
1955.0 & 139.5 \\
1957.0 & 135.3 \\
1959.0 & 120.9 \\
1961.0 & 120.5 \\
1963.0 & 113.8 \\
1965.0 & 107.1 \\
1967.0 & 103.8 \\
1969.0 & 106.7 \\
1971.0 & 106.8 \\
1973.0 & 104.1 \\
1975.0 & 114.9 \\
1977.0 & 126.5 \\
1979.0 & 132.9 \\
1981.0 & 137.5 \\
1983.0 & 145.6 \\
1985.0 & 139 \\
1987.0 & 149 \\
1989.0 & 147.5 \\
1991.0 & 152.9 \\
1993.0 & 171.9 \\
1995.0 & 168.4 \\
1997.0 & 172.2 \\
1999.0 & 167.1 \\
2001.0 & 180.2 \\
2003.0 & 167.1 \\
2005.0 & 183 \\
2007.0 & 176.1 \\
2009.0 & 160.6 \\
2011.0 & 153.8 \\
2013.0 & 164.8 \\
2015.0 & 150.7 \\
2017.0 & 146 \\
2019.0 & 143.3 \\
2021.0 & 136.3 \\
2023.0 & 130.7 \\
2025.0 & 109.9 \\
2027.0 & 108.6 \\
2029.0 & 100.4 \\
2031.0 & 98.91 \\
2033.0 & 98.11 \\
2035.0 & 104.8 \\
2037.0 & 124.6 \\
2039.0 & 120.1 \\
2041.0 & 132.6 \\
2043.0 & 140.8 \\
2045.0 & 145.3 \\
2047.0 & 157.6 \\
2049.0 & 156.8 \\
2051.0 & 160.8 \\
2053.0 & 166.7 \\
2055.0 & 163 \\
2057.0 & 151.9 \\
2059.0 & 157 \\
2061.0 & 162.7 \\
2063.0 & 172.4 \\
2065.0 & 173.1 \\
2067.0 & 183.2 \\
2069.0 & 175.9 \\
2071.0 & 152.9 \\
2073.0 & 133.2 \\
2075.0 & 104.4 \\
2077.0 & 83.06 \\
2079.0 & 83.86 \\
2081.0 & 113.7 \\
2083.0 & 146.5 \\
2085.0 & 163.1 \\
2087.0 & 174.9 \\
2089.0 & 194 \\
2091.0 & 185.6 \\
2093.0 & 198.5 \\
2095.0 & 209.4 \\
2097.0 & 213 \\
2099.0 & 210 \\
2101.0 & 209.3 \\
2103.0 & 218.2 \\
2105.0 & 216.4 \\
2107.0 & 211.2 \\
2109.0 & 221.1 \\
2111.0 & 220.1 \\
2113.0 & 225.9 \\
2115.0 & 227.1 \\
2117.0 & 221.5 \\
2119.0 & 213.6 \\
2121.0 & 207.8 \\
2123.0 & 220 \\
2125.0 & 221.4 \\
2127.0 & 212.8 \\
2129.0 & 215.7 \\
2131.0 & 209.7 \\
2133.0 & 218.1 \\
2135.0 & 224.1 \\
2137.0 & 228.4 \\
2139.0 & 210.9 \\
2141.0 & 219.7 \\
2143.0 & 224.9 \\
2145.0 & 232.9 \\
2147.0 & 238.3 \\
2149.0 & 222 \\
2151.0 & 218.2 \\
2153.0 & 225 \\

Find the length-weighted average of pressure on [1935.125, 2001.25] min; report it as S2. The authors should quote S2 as 141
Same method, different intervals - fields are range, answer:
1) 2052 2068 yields 166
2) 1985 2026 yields 156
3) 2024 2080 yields 137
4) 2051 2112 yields 172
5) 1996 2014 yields 169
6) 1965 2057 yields 140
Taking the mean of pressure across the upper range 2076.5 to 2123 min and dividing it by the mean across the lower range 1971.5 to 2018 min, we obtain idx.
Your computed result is 1.3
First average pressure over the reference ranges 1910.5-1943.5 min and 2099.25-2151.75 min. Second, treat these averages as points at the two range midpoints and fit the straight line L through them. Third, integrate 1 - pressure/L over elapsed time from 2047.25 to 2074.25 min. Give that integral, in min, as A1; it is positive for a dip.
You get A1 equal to 5.0 min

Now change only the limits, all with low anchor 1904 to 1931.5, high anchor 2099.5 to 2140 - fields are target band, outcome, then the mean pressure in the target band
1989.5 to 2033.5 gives 7.89 min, 148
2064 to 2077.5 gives 3.68 min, 146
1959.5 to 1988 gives 7.86 min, 122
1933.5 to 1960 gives 1.62 min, 149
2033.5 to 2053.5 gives 5.49 min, 139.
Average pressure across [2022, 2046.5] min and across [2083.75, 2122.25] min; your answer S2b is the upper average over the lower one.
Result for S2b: 1.74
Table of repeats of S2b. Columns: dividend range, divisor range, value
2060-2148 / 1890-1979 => 1.40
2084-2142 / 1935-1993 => 1.55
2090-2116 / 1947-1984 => 1.67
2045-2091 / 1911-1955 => 0.99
